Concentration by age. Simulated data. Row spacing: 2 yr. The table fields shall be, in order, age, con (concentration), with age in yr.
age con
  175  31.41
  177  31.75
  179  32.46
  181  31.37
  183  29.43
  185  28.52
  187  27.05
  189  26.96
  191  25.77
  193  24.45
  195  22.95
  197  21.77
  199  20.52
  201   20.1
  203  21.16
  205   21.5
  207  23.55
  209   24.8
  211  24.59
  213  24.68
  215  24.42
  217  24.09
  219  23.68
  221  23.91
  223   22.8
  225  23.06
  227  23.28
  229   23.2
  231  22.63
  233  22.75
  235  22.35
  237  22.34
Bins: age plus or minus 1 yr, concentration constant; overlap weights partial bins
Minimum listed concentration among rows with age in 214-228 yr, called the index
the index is 22.8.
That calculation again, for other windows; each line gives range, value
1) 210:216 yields 24.42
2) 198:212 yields 20.1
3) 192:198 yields 21.77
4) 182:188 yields 27.05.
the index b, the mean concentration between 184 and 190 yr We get 27.5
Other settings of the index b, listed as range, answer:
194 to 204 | 21.3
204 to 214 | 23.8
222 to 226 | 22.9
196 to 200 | 21.1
